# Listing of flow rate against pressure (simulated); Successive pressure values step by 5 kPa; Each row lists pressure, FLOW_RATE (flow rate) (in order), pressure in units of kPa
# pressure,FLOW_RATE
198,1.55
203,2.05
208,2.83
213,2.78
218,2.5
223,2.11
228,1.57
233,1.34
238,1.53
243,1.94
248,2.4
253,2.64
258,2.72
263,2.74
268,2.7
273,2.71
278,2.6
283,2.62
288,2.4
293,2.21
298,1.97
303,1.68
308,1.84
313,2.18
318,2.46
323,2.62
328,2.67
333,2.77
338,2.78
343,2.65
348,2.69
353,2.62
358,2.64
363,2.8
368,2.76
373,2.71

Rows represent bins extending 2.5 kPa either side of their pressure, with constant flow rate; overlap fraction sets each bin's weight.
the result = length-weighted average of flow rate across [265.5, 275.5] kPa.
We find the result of 2.71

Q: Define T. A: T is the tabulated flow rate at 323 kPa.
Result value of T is 2.62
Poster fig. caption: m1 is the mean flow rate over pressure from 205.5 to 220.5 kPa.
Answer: 2.7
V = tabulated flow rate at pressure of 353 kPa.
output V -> 2.62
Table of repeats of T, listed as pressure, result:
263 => 2.74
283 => 2.62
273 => 2.71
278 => 2.6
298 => 1.97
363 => 2.8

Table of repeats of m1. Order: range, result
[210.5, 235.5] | 2.06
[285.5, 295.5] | 2.31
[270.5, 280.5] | 2.66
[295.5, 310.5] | 1.83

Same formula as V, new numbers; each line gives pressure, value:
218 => 2.5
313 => 2.18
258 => 2.72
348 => 2.69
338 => 2.78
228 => 1.57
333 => 2.77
